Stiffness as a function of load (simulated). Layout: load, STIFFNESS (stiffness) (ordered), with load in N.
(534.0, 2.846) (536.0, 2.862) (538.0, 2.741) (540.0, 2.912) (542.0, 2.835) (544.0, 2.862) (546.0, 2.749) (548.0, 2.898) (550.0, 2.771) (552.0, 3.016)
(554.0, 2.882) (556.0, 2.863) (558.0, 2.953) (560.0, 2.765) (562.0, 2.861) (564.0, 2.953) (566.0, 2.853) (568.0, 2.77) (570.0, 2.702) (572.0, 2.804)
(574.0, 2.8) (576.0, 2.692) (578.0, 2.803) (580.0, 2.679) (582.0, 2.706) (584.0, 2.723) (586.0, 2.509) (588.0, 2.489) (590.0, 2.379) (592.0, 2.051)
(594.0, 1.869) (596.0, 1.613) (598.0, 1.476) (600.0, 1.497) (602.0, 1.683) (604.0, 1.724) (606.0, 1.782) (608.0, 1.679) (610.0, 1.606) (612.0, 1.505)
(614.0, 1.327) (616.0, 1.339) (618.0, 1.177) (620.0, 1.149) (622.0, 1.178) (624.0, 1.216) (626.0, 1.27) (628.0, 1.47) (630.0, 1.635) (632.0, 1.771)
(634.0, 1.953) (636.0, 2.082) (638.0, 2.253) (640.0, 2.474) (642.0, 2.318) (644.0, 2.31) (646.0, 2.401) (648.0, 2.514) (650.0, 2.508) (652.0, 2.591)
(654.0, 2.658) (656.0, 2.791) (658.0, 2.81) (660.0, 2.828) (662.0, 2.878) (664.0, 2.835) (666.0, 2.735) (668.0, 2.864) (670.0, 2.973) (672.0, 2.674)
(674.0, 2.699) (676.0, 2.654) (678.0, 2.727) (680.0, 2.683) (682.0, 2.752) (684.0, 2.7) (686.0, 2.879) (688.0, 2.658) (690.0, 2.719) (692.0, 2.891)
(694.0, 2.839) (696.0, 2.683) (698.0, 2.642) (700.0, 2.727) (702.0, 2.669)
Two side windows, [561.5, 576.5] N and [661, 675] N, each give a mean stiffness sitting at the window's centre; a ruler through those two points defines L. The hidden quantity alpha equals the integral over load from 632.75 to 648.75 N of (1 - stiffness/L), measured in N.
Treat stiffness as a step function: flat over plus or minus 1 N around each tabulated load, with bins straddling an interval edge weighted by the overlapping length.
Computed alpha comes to 3.0 N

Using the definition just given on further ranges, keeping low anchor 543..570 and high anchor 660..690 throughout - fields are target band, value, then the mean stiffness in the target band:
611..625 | 7.7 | 1.27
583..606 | 6.8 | 1.99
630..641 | 2.9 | 2.06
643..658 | 1.2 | 2.56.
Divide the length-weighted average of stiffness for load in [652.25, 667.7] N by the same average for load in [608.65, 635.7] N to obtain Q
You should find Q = 1.92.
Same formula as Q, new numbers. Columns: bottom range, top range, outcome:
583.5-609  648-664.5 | 1.40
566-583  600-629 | 0.52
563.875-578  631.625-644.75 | 0.78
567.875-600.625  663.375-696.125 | 1.16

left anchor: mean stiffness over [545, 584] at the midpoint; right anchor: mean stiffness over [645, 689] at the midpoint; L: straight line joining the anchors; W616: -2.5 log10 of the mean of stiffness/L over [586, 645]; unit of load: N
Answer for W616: 0.50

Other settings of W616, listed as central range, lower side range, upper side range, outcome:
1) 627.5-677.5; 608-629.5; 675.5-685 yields -0.19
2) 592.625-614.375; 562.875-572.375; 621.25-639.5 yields 0.31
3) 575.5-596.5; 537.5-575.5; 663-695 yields 0.17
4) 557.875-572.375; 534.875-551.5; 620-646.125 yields -0.10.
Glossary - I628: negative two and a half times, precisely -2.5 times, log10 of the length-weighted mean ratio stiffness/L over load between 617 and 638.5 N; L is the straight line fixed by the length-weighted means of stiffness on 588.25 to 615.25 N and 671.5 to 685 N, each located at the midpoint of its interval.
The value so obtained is 0.320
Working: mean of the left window 1.73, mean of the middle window 1.54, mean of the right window 2.7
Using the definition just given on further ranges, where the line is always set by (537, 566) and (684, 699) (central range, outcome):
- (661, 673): -0.02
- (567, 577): 0.04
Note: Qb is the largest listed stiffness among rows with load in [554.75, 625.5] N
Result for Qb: 2.953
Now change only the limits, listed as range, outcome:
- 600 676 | 2.973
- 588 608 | 2.489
